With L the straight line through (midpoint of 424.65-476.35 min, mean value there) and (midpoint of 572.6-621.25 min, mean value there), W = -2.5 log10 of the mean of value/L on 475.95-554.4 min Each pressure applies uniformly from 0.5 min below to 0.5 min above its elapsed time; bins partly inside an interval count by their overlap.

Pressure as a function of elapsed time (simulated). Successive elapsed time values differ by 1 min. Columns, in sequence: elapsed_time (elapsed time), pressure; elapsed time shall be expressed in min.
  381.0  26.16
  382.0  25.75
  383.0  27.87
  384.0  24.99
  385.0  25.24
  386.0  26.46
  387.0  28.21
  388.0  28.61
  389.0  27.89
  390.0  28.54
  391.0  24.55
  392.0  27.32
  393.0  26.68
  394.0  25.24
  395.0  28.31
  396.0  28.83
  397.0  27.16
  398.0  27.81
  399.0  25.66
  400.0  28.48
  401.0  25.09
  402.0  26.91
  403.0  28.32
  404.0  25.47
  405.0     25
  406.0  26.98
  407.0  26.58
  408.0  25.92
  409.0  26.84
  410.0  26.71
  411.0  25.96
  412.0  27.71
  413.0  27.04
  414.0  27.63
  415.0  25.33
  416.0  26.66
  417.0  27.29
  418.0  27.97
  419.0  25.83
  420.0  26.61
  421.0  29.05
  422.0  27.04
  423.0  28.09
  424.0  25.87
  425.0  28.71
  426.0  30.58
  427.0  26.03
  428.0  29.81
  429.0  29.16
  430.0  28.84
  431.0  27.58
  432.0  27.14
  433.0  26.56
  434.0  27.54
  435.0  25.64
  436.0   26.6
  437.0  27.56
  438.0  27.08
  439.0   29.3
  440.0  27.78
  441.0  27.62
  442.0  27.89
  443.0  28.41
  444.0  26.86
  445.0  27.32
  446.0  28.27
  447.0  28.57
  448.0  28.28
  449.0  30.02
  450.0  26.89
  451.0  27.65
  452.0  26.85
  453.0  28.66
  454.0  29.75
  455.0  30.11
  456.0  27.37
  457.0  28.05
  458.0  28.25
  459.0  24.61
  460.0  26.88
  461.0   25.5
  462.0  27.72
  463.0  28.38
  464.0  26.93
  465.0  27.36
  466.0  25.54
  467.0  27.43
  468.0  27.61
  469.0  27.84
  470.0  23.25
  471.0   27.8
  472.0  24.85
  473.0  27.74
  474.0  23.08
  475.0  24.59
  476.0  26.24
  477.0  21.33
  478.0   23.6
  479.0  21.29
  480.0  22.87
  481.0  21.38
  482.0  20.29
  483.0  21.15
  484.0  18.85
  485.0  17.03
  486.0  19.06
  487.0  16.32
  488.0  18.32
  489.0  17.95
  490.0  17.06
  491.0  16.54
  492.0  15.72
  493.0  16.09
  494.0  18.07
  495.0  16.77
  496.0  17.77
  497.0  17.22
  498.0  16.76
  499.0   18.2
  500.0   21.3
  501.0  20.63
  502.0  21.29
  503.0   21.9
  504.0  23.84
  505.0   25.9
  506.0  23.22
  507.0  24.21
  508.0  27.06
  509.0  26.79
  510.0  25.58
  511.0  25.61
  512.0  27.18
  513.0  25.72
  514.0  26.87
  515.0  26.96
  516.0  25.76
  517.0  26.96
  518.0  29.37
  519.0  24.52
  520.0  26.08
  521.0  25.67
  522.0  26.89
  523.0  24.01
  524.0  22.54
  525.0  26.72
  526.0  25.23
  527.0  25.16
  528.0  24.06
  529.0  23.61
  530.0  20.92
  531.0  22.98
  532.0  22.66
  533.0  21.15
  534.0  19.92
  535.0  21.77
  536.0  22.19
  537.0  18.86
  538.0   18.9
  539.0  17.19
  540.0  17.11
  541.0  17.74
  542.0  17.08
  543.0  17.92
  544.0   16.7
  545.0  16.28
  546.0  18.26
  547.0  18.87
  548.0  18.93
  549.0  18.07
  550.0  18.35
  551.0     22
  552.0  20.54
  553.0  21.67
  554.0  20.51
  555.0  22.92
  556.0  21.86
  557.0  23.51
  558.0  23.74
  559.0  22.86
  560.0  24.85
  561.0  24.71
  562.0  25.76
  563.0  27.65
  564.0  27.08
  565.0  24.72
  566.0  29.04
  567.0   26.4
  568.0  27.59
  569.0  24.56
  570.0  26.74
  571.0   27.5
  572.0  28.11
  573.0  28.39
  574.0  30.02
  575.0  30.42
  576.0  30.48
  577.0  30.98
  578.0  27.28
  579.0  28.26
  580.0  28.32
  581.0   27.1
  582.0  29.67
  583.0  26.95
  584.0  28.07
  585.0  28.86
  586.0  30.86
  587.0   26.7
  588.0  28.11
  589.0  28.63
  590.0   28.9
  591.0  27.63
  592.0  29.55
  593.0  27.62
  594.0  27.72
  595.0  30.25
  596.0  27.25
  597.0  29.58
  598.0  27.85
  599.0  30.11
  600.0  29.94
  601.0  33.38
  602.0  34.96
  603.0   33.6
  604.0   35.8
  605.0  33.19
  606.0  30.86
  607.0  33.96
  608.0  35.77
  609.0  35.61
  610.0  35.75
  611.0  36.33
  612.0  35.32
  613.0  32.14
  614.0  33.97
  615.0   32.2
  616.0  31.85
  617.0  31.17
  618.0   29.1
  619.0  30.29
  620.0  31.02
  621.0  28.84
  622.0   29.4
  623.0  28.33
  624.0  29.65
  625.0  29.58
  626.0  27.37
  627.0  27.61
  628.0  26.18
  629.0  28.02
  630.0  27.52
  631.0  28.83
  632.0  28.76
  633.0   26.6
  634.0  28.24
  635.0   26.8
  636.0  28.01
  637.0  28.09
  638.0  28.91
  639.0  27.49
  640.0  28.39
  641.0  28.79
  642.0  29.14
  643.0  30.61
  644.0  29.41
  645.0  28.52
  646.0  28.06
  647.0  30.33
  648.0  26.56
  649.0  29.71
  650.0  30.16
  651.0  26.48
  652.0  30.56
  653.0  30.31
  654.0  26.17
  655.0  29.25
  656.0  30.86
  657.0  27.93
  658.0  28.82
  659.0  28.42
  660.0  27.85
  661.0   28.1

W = 0.32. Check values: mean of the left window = 27.4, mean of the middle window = 21.4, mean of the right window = 30.6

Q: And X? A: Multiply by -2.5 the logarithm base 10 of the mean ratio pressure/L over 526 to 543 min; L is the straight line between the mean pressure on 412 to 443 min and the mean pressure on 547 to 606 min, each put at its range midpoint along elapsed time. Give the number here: 0.30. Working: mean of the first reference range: 27.5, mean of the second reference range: 27.1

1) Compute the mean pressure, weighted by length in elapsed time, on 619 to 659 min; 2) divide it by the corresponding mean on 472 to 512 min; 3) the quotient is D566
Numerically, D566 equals 1.36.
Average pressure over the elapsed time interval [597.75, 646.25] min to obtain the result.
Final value 30.5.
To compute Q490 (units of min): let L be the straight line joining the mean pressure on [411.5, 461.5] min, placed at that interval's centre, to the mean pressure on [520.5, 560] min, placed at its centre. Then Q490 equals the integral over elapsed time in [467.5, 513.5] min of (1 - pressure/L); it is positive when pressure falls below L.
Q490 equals 4.7 min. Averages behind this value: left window 27.6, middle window 21.8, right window 21.2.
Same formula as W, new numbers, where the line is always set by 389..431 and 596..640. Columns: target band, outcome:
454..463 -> 0.02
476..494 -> 0.42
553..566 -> 0.22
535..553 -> 0.49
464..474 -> 0.07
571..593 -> 0.05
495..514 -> 0.25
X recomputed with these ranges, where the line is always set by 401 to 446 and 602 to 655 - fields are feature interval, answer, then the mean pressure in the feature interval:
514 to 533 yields 0.15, 25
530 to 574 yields 0.29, 22.3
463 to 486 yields 0.17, 24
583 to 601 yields 0.03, 28.8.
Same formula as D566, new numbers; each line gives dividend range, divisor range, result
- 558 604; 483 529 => 1.27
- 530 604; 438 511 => 1.05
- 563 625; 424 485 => 1.13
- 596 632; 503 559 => 1.38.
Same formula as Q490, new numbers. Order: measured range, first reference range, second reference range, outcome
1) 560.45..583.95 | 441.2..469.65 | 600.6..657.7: 1.3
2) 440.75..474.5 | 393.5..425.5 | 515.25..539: -2.3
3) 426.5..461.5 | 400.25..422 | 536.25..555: -4.2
